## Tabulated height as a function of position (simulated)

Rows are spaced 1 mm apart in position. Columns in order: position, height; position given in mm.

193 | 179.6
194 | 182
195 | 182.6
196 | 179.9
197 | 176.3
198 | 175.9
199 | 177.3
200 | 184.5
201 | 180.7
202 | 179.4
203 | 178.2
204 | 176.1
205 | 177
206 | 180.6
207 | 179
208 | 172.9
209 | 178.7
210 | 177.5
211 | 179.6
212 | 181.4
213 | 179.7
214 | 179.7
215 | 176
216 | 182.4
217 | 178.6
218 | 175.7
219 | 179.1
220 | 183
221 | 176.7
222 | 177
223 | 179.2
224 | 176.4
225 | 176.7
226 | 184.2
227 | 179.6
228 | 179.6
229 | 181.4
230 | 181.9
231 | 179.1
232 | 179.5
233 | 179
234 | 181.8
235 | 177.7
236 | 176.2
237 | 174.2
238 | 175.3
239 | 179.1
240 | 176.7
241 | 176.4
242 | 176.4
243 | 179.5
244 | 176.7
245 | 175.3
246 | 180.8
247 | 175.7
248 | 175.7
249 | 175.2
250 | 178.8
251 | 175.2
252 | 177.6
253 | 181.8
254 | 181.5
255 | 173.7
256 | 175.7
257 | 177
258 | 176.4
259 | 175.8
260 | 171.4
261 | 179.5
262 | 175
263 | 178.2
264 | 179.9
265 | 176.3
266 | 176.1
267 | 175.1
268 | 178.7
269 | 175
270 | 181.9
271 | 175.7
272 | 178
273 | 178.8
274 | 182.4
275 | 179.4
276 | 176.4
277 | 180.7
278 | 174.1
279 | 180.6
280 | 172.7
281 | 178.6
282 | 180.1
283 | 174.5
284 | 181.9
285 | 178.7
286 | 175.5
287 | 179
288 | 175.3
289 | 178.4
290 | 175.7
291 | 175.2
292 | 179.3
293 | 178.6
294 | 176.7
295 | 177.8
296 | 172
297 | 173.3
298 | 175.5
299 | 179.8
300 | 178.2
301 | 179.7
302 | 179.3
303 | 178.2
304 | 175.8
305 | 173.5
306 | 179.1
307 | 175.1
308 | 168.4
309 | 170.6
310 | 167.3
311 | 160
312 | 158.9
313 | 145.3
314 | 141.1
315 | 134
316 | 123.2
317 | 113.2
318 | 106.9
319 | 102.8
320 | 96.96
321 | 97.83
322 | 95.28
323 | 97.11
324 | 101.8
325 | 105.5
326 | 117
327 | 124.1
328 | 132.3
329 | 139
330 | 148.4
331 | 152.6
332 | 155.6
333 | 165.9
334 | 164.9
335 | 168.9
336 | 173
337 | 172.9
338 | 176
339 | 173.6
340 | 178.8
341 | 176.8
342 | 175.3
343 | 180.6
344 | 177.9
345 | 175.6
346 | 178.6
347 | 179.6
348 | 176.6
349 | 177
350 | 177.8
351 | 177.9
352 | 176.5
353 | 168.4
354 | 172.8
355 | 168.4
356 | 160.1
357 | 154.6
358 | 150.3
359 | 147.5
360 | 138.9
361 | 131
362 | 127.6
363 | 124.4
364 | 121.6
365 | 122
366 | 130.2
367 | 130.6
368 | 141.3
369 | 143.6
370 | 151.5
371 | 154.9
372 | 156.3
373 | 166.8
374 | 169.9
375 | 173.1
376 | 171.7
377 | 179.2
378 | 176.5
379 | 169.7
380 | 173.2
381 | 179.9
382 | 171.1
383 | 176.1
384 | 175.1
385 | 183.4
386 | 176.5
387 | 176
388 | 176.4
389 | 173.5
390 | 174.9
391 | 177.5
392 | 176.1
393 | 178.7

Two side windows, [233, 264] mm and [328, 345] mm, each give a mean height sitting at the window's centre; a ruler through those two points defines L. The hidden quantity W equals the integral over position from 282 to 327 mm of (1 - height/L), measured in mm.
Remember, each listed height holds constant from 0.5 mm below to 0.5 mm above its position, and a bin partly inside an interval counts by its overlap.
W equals 4.1 mm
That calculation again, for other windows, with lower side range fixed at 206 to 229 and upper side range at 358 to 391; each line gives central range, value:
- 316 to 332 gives 4.7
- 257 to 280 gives -0.7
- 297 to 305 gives -0.5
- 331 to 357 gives -1.6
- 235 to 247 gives -0.1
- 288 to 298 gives -0.4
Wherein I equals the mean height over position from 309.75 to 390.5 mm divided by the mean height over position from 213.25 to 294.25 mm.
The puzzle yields 0.86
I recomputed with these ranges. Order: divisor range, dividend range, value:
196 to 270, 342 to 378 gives 0.89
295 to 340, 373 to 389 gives 1.17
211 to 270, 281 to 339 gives 0.88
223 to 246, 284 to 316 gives 0.96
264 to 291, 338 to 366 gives 0.91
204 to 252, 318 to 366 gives 0.84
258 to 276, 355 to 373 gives 0.80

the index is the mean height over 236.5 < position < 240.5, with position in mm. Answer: 176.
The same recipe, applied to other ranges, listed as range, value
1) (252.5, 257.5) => 178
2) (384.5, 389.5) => 177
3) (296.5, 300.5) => 177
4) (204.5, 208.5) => 177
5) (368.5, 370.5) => 148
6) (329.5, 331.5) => 150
